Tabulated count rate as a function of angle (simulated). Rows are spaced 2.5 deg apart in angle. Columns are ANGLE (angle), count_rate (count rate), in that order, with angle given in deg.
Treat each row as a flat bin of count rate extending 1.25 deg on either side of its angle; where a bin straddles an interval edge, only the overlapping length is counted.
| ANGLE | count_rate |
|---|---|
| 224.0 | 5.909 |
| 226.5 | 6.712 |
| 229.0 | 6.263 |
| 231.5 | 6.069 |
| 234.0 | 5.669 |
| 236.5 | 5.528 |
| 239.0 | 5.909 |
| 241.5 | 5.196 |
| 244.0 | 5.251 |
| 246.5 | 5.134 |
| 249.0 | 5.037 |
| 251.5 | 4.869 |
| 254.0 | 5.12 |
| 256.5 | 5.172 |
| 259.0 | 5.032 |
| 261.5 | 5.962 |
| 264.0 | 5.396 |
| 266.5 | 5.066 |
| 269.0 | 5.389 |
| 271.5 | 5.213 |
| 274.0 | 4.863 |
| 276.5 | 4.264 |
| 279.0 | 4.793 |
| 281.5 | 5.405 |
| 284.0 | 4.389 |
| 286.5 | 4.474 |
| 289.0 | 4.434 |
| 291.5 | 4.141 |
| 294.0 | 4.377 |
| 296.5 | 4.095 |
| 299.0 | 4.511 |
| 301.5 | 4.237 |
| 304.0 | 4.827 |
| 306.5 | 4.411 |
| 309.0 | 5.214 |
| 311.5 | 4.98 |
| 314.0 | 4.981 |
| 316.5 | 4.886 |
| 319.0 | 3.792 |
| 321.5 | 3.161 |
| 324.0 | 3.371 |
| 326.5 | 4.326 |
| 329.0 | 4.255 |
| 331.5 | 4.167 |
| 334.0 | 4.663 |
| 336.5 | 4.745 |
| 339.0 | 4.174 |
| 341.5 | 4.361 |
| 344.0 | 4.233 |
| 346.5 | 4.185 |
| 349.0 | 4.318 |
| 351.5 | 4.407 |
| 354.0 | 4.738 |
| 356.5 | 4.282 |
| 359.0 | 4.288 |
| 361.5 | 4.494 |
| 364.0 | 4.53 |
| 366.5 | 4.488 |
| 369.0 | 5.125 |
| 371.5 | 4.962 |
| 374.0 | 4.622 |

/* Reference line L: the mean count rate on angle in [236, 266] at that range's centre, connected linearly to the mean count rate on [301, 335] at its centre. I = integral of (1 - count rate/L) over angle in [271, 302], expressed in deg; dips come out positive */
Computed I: 1.70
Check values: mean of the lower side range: 5.29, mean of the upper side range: 4.38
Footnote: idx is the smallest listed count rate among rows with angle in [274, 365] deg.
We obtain 3.161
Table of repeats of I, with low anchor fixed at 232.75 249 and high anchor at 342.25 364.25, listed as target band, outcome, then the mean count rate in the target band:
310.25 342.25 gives 2.29 deg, 4.3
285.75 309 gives 2.19 deg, 4.43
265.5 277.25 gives 0.34 deg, 4.99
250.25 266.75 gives 0.03 deg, 5.24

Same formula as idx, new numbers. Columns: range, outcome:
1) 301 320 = 3.792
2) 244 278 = 4.264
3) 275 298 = 4.095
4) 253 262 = 5.032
